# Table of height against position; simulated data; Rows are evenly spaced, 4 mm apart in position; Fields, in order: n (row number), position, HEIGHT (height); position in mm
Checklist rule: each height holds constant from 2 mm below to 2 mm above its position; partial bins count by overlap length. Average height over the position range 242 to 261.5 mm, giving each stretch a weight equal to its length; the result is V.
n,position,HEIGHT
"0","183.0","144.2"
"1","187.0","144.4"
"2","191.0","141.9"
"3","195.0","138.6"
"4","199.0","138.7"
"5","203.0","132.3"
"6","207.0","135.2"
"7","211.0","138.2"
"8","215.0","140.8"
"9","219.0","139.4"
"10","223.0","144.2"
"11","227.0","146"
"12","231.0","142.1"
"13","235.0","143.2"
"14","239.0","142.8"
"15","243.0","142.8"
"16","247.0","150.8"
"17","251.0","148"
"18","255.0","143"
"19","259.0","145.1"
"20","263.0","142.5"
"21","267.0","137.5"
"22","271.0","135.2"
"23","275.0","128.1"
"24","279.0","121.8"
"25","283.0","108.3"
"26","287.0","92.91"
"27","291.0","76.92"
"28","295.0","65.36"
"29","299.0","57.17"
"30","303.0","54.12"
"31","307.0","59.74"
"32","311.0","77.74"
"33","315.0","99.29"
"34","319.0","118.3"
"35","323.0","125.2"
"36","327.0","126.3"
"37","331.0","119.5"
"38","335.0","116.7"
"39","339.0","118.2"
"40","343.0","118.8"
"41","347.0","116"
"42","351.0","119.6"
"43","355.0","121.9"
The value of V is 146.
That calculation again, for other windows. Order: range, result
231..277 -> 142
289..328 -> 85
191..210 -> 137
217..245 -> 143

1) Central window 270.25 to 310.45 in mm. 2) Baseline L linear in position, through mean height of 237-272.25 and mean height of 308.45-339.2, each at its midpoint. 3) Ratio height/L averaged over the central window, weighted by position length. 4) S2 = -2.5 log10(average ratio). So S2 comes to 0.41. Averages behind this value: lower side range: 143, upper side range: 111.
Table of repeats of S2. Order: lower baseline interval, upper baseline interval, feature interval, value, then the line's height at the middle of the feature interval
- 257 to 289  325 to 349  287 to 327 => 0.404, 123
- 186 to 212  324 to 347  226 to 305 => 0.078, 129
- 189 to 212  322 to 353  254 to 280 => -0.061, 129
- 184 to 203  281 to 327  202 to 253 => -0.156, 124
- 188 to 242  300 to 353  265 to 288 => -0.010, 121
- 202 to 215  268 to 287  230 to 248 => -0.116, 129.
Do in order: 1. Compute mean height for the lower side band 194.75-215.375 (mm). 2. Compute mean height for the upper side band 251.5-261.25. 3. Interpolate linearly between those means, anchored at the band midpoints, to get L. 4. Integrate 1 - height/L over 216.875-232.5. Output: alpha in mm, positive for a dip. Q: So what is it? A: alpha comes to -0.34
